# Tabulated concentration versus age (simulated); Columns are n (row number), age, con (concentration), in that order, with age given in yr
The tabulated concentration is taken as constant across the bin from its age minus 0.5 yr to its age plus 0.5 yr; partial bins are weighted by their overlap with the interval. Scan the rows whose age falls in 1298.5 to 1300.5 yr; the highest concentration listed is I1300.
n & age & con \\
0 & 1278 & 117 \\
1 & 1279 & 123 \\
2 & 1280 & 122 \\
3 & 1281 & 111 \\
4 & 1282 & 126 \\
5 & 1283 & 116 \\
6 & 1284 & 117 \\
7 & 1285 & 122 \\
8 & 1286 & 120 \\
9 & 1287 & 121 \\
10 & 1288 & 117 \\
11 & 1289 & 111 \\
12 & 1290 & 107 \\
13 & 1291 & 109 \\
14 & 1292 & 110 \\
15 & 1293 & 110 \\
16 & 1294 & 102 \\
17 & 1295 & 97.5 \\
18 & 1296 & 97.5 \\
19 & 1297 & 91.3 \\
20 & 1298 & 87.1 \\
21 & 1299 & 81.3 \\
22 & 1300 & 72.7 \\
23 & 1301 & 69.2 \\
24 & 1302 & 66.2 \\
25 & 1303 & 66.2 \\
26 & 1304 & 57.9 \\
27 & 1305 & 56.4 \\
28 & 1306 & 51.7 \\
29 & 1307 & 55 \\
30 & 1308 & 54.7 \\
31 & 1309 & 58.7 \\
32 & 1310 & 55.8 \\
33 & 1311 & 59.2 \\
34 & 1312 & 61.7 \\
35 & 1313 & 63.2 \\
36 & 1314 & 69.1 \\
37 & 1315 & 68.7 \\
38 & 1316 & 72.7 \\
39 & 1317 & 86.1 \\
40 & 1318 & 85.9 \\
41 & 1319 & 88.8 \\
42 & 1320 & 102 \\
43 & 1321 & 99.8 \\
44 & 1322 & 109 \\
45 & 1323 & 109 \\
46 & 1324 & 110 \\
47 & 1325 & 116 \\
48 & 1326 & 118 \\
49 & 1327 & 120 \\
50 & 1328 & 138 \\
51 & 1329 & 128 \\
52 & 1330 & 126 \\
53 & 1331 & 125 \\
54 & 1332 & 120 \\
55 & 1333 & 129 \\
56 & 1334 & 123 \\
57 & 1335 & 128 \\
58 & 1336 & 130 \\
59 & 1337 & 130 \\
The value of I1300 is 81.3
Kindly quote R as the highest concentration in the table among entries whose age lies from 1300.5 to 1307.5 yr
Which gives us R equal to 69.2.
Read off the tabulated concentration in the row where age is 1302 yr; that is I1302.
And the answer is 66.2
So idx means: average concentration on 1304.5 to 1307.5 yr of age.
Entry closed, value 54.4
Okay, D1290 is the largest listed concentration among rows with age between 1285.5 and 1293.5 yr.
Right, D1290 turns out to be 121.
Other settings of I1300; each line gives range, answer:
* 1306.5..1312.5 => 61.7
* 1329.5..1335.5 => 129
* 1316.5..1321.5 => 102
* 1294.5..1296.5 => 97.5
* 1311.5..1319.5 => 88.8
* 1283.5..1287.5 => 122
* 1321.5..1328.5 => 138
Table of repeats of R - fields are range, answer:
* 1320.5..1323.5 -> 109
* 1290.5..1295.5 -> 110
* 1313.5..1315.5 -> 69.1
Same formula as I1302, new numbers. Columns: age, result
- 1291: 109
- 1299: 81.3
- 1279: 123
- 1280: 122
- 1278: 117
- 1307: 55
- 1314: 69.1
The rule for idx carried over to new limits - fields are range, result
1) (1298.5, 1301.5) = 74.4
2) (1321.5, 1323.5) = 109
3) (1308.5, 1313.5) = 59.7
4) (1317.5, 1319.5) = 87.3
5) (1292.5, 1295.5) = 103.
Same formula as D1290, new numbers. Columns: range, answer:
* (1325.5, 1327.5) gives 120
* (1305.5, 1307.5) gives 55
